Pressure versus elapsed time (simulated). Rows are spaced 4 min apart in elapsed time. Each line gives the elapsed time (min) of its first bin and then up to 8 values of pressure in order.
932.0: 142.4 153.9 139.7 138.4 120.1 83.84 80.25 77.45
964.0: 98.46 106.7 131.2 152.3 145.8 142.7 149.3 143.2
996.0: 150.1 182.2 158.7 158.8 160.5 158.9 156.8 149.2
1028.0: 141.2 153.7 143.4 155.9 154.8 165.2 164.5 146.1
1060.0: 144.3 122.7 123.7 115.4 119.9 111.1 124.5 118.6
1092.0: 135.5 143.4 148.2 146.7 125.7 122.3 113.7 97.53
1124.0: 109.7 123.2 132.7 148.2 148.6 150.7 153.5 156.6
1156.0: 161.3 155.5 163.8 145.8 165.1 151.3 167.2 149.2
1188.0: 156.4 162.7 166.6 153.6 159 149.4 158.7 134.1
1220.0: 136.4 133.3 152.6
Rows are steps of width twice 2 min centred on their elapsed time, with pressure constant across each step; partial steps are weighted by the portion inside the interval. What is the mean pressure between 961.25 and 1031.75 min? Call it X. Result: 146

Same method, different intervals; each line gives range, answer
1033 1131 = 133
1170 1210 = 158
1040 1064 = 152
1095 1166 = 139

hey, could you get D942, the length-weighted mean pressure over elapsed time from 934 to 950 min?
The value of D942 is 138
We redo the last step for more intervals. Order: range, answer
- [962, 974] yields 112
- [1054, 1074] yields 130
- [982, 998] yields 146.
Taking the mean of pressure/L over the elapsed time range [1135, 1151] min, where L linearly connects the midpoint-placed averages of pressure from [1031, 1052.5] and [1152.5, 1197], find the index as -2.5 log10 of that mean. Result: 0.05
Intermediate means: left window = 156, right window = 158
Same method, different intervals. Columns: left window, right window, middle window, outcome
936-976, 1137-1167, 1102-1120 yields 0.18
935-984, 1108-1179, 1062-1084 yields 0.12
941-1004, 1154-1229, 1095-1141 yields 0.13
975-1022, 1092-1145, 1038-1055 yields -0.10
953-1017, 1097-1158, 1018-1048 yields -0.12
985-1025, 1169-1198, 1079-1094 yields 0.27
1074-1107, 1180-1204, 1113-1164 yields 0.05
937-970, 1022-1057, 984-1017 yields -0.19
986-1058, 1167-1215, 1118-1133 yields 0.34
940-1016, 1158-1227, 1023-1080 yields -0.01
